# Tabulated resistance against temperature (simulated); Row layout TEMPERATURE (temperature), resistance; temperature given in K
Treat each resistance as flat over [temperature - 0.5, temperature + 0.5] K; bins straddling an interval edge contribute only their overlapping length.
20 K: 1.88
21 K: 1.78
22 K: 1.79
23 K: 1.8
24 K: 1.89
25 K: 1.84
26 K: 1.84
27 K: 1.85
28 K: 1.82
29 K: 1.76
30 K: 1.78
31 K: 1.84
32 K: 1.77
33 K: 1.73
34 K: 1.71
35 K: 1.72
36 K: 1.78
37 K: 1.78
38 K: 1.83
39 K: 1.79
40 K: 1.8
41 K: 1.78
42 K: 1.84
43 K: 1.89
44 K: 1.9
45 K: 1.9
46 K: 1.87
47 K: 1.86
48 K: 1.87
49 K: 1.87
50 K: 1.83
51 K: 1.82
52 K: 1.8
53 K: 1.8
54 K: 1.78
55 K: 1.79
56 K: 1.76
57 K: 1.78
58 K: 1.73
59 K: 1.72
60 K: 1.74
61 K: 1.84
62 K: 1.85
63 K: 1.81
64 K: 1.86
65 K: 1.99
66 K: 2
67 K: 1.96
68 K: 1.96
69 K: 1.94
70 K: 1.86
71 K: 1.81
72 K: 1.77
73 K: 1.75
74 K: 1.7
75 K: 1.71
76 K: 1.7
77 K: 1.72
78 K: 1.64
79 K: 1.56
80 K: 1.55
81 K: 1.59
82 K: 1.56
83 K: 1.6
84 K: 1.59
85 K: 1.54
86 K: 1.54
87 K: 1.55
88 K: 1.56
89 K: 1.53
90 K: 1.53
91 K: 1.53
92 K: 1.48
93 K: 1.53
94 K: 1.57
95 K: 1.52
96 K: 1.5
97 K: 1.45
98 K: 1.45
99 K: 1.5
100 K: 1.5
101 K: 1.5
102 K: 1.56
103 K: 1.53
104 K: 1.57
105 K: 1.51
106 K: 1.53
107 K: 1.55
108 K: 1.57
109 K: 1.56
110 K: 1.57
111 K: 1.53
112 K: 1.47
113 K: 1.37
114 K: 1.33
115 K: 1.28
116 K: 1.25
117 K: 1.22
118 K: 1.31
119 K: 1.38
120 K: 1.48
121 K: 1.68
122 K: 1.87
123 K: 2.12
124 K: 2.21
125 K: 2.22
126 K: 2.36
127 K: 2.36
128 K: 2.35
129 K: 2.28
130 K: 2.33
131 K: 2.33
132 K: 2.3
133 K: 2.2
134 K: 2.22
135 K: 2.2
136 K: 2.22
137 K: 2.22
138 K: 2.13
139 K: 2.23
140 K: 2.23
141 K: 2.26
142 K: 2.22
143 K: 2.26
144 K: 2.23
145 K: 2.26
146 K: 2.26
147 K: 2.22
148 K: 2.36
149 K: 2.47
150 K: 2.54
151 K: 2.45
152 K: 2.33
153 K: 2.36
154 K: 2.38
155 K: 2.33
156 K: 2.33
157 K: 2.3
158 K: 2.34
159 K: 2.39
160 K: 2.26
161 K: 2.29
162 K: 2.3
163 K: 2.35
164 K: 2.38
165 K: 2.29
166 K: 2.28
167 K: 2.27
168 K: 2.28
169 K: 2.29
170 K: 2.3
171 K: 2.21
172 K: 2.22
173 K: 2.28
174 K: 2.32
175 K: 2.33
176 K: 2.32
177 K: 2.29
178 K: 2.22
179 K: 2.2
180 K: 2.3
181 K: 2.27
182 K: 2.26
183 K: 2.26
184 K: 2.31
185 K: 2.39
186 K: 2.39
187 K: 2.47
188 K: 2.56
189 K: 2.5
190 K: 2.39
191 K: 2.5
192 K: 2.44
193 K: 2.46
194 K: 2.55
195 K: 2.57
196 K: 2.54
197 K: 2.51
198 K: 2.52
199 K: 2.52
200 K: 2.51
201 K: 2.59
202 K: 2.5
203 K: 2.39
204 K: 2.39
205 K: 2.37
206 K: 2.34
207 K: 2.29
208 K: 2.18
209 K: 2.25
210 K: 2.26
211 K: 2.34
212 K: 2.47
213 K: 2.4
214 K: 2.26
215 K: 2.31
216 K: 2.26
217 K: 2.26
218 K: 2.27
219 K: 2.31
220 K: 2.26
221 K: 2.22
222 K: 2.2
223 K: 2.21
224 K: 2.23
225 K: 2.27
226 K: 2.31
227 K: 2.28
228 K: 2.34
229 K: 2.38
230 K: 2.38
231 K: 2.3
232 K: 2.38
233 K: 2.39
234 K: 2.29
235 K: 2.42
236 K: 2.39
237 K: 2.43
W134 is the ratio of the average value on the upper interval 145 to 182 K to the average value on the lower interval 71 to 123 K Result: 1.50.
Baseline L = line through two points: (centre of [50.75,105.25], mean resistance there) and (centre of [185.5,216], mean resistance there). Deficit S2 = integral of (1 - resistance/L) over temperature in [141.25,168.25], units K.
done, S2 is -2.3 K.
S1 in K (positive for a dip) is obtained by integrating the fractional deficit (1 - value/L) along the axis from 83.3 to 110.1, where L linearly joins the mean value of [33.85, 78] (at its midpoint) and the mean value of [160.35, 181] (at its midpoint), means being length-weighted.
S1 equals 6.1 K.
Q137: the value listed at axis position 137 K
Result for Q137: 2.22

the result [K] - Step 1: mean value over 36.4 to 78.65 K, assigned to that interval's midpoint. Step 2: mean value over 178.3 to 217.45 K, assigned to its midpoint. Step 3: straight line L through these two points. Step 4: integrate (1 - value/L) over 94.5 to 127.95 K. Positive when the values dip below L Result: 7.1 K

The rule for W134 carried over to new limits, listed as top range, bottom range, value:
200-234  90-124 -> 1.53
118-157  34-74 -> 1.21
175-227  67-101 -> 1.46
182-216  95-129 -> 1.48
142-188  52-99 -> 1.37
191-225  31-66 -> 1.31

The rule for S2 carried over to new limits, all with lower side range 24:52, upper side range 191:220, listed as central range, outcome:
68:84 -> 2.02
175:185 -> 0.12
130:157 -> -1.35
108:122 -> 4.33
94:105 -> 2.81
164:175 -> -0.05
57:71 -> 0.35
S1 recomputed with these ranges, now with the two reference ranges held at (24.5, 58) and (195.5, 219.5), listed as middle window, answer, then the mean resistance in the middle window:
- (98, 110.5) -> 3.0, 1.53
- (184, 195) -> -0.7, 2.46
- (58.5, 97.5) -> 5.0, 1.68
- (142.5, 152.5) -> -0.8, 2.34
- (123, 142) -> -1.2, 2.25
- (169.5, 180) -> 0.0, 2.27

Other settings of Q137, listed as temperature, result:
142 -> 2.22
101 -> 1.5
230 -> 2.38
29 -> 1.76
